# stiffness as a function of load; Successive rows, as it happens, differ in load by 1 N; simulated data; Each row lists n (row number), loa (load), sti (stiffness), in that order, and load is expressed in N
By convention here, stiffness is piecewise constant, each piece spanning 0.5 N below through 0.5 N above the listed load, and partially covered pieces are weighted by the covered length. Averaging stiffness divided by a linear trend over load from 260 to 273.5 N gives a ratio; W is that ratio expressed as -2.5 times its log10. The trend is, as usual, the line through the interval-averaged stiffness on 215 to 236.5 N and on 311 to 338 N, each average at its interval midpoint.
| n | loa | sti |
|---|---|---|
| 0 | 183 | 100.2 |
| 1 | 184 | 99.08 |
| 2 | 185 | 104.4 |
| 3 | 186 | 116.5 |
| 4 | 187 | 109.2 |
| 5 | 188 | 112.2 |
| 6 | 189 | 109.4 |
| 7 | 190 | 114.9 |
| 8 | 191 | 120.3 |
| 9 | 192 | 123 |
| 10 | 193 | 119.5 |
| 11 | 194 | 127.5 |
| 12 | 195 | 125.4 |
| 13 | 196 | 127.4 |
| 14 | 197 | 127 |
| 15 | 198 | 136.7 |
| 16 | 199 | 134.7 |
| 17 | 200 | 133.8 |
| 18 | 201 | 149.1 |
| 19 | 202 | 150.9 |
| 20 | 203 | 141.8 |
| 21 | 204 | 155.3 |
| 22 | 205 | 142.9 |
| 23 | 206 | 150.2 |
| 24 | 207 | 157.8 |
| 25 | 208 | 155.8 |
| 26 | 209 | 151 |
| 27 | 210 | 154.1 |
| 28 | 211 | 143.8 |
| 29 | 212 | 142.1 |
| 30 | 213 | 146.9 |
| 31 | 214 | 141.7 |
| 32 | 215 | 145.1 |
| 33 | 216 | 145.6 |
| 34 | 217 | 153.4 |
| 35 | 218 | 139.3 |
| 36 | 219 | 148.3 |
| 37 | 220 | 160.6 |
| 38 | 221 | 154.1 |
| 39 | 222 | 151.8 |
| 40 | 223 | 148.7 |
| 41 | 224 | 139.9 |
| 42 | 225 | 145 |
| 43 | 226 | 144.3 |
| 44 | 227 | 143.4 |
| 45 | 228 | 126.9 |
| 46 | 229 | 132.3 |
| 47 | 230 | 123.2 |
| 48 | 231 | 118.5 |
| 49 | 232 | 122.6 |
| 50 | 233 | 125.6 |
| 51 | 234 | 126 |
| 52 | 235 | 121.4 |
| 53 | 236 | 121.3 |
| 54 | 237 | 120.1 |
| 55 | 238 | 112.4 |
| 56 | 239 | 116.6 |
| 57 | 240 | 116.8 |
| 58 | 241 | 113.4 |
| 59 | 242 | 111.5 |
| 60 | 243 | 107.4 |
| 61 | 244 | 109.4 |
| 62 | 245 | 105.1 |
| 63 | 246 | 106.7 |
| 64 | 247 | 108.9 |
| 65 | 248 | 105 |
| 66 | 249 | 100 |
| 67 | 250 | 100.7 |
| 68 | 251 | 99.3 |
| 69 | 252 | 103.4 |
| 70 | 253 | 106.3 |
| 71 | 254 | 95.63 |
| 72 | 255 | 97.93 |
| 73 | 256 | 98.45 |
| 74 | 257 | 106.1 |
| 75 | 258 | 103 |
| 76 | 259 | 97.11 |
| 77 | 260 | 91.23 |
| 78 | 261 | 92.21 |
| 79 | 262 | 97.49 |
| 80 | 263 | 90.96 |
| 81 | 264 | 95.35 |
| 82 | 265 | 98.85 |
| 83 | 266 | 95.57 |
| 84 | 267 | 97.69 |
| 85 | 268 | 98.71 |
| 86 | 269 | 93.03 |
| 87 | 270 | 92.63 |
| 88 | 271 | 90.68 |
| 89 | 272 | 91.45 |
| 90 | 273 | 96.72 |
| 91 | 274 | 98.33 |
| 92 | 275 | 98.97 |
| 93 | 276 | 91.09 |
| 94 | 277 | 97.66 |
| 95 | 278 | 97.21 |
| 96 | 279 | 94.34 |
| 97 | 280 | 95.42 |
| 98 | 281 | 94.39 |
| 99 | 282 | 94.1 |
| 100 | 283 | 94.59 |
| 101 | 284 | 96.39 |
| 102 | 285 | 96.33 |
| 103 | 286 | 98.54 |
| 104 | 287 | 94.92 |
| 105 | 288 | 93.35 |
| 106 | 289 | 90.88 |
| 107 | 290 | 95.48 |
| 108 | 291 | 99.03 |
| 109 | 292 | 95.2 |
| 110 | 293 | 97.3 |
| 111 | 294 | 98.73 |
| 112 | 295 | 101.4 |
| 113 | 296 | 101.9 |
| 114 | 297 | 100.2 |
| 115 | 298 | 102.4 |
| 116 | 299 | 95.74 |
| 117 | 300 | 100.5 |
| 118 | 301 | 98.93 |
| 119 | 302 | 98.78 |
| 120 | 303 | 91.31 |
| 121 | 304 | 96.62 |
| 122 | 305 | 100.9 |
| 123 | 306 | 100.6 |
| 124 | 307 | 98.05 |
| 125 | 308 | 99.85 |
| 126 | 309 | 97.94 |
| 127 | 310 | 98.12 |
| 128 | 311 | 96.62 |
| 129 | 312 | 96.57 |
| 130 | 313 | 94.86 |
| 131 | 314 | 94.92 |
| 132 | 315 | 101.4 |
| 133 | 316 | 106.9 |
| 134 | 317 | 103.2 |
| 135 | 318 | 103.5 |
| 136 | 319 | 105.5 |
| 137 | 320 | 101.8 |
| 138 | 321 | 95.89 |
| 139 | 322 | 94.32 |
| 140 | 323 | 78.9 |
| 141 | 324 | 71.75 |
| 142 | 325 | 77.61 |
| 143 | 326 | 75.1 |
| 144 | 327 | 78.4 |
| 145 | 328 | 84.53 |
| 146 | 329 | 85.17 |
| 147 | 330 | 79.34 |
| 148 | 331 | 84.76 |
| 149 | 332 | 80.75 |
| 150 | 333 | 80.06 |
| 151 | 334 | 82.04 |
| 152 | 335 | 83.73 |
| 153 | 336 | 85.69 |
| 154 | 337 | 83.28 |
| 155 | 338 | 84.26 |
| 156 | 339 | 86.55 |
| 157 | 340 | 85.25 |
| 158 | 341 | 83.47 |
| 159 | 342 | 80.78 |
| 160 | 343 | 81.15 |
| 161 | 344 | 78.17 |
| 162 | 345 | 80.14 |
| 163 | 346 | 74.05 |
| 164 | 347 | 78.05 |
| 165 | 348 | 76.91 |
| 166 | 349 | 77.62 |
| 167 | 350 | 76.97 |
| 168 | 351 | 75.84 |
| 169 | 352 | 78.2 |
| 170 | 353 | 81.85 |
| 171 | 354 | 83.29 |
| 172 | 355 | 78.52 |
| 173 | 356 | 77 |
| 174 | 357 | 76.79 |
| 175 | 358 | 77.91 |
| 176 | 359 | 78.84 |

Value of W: 0.24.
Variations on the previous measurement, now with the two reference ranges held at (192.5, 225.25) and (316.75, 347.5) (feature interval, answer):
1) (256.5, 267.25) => 0.218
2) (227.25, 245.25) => 0.103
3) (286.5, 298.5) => 0.065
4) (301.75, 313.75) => -0.013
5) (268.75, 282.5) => 0.179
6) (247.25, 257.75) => 0.207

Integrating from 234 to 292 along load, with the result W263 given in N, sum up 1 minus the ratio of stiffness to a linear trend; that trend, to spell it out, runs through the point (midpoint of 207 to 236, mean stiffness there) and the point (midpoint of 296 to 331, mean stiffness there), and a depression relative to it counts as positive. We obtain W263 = 9.3 N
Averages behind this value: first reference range 141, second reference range 94.3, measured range 101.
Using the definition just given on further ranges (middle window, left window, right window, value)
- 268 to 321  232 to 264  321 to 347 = -2.5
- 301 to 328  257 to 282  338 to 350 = -2.5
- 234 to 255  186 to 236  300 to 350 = 2.3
